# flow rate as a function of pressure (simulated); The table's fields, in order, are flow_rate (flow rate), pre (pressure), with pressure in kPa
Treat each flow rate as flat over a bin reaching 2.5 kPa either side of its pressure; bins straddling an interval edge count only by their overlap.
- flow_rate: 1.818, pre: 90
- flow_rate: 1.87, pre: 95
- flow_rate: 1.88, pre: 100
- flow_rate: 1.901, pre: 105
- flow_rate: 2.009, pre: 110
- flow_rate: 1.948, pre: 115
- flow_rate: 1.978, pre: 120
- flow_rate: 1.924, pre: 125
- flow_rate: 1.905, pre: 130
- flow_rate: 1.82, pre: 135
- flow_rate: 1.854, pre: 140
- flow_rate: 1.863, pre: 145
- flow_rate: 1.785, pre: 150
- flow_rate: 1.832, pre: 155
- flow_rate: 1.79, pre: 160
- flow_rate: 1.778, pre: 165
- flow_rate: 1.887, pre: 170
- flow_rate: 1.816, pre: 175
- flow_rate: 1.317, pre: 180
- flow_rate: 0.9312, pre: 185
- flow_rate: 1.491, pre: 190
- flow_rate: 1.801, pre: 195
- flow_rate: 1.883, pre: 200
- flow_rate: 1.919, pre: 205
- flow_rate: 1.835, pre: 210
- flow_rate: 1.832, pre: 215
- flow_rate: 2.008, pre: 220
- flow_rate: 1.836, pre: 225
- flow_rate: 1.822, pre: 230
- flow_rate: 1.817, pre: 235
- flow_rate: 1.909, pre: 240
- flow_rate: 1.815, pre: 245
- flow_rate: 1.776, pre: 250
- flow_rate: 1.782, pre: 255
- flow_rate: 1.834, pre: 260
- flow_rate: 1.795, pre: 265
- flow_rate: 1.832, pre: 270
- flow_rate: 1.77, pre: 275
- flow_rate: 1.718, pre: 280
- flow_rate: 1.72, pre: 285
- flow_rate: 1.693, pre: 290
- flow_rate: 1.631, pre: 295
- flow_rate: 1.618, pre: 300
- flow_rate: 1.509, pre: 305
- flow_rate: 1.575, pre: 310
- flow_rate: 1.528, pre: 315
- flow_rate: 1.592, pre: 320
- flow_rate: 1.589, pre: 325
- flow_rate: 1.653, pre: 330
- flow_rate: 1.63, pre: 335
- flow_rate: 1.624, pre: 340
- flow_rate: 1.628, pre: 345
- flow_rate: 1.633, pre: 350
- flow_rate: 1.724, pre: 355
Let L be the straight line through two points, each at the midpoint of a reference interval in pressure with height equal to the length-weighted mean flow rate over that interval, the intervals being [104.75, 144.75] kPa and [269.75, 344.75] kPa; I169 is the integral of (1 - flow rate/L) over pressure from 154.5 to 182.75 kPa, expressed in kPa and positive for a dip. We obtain 1.9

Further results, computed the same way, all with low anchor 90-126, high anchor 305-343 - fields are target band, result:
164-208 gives 3.9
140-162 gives 0.4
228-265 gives -2.4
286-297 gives -0.2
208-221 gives -0.9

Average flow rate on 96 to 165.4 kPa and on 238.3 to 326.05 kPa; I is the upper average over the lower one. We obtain 0.91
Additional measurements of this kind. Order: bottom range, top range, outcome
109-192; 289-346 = 0.91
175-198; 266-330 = 1.14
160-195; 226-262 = 1.16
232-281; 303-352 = 0.88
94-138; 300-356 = 0.84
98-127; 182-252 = 0.91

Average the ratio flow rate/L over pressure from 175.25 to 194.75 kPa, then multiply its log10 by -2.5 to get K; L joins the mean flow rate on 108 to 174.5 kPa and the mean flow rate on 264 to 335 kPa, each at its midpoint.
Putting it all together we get 0.30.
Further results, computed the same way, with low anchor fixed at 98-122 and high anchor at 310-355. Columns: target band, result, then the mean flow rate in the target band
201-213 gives -0.04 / 1.88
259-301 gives -0.03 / 1.74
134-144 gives 0.03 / 1.84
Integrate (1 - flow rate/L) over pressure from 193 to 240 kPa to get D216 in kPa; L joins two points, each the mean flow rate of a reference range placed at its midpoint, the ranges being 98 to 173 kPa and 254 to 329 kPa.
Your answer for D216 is -2.4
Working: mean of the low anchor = 1.88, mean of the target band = 1.86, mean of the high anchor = 1.68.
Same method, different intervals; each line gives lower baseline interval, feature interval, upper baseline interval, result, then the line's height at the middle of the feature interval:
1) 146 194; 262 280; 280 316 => -1.8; 1.62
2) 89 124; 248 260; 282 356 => -0.5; 1.71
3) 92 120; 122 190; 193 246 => 6.3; 1.9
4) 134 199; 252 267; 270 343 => -1.3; 1.66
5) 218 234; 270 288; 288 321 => -0.7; 1.68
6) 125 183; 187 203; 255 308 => 0.5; 1.76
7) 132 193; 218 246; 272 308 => -3.2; 1.67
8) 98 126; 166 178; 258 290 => 0.4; 1.88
